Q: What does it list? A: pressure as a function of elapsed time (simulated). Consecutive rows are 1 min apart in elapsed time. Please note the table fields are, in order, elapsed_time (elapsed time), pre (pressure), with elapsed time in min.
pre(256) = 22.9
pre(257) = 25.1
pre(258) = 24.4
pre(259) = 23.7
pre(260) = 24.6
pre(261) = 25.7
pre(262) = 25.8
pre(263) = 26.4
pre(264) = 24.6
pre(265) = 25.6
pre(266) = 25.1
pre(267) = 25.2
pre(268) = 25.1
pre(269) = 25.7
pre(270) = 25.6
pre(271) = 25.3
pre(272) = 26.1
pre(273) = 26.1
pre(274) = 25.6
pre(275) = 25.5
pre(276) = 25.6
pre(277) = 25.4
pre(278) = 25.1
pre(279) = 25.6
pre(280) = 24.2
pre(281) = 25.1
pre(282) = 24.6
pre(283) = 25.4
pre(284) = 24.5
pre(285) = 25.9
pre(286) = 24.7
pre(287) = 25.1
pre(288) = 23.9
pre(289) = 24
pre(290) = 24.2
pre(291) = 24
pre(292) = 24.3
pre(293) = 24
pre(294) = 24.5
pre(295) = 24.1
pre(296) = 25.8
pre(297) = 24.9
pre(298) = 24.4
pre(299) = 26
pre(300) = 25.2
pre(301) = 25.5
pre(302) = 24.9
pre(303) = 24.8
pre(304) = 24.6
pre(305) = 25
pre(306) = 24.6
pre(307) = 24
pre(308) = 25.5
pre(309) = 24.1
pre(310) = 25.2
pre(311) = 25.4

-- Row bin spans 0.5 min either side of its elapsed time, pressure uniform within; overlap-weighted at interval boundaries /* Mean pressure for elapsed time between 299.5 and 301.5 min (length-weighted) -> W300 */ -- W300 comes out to 25.4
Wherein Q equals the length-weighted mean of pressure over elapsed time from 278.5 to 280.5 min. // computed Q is 24.9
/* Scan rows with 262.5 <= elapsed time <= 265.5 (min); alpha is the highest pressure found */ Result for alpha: 26.4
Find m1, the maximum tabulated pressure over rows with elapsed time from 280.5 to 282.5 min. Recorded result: 25.1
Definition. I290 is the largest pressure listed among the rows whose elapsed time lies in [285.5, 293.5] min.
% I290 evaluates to 25.1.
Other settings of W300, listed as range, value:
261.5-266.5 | 25.5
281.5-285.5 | 25.1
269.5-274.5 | 25.7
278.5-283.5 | 25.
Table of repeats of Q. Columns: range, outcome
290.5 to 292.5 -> 24.1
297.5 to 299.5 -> 25.2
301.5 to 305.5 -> 24.8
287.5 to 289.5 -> 23.9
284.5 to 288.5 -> 24.9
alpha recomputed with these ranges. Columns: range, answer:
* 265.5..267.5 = 25.2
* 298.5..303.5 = 26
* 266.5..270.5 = 25.7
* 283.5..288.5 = 25.9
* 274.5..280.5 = 25.6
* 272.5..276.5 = 26.1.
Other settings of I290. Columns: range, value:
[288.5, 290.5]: 24.2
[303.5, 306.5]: 25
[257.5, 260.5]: 24.6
